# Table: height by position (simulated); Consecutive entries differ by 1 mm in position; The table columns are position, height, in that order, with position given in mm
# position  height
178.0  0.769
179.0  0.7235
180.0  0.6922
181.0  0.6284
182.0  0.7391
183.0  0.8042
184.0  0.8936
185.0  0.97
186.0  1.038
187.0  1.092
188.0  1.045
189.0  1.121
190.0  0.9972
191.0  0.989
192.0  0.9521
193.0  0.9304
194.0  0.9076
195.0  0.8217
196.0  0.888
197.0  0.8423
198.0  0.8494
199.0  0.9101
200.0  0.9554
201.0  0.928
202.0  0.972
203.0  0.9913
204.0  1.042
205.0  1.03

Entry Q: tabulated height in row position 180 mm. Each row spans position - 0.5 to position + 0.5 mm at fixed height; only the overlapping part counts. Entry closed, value 0.6922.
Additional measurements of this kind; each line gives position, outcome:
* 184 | 0.8936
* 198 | 0.8494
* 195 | 0.8217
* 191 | 0.989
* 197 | 0.8423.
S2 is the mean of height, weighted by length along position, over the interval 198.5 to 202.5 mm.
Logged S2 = 0.941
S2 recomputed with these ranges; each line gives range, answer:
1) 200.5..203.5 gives 0.964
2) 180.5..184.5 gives 0.766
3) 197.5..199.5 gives 0.88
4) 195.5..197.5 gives 0.865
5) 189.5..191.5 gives 0.993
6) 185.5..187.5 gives 1.06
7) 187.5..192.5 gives 1.02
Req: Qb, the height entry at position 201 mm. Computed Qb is 0.928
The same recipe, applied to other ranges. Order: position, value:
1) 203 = 0.9913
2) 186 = 1.038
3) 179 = 0.7235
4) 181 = 0.6284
